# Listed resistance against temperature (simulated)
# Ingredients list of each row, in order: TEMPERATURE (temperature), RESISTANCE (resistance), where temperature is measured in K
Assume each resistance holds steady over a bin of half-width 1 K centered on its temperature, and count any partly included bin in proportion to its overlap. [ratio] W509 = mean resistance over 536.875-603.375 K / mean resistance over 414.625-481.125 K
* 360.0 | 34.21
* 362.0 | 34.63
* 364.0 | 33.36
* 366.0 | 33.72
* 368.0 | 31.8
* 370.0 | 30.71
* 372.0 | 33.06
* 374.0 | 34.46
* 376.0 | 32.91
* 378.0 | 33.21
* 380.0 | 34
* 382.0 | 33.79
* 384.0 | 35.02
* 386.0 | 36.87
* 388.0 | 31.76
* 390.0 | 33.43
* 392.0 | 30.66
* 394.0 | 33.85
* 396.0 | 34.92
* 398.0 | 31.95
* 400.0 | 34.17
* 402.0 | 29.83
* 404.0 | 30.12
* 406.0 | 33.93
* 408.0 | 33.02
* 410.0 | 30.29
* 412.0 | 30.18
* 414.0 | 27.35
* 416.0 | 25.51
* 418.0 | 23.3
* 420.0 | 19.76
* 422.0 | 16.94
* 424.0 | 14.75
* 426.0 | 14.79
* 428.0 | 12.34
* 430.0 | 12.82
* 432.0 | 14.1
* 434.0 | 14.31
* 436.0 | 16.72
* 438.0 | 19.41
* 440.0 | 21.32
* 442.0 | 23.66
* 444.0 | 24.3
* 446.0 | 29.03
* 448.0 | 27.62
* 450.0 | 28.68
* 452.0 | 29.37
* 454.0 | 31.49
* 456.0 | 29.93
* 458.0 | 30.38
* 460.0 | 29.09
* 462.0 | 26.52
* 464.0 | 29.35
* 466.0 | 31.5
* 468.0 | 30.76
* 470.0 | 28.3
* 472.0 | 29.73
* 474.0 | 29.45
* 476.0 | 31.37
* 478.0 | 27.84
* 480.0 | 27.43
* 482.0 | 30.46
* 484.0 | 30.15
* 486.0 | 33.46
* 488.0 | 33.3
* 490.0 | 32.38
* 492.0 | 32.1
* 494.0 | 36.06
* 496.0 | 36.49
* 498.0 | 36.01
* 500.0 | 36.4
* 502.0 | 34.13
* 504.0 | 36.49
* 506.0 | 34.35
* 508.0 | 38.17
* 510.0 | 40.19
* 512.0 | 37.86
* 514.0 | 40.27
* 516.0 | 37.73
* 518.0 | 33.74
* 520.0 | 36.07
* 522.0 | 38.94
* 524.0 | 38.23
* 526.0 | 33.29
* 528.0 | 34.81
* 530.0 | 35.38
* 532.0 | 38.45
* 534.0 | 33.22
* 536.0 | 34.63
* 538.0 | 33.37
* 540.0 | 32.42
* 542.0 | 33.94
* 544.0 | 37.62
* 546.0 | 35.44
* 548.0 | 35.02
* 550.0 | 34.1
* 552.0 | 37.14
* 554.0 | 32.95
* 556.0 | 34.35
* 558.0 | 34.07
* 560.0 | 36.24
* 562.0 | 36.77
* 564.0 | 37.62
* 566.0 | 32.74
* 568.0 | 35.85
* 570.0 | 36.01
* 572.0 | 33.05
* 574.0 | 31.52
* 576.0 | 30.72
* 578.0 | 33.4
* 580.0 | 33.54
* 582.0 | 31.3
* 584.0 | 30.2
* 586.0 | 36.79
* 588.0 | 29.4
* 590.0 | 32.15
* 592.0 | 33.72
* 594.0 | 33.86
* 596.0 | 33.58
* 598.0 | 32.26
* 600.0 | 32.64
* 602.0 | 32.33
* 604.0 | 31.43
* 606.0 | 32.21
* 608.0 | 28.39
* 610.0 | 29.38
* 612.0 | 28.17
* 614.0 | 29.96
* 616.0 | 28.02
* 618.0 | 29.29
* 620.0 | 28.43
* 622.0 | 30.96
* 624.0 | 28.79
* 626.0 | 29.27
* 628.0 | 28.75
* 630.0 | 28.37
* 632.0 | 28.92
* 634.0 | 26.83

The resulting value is 1.39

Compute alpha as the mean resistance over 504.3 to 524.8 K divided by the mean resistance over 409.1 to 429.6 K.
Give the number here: 1.77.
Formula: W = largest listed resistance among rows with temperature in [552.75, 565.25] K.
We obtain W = 37.62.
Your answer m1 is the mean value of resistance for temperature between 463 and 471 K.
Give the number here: 30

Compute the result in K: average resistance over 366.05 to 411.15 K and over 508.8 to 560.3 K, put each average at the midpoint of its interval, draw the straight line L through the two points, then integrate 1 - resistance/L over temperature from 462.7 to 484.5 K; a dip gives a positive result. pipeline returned 3.1 K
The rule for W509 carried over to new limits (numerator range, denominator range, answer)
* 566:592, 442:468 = 1.14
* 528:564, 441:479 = 1.22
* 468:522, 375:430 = 1.19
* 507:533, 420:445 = 2.16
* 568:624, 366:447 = 1.16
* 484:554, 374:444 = 1.34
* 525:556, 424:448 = 1.86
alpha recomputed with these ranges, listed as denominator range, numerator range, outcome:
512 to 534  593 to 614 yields 0.86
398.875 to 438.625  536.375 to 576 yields 1.52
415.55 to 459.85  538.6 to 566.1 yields 1.60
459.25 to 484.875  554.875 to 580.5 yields 1.17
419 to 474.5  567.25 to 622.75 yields 1.34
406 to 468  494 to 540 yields 1.50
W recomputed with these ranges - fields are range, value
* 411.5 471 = 31.5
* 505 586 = 40.27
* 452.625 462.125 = 31.49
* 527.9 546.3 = 38.45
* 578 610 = 36.79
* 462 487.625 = 33.46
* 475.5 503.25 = 36.49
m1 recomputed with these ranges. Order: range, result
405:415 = 31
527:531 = 35.1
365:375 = 32.8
